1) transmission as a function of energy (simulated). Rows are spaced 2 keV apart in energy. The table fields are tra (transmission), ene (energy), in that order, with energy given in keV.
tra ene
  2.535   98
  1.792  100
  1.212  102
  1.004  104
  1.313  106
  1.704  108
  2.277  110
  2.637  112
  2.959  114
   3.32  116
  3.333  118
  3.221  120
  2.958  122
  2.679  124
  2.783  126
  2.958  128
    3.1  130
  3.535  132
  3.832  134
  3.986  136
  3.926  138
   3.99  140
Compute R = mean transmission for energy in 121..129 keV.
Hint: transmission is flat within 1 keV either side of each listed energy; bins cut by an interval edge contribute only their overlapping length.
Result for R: 2.84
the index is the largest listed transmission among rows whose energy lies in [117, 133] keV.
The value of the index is 3.535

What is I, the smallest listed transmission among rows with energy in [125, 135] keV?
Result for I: 2.783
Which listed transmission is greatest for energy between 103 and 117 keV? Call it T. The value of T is 3.32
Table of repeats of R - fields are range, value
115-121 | 3.29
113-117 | 3.14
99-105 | 1.34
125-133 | 3.09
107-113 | 2.21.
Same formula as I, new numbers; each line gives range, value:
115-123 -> 2.958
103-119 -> 1.004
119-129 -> 2.679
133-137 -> 3.832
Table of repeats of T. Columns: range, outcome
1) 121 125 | 2.958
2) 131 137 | 3.986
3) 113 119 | 3.333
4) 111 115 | 2.959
